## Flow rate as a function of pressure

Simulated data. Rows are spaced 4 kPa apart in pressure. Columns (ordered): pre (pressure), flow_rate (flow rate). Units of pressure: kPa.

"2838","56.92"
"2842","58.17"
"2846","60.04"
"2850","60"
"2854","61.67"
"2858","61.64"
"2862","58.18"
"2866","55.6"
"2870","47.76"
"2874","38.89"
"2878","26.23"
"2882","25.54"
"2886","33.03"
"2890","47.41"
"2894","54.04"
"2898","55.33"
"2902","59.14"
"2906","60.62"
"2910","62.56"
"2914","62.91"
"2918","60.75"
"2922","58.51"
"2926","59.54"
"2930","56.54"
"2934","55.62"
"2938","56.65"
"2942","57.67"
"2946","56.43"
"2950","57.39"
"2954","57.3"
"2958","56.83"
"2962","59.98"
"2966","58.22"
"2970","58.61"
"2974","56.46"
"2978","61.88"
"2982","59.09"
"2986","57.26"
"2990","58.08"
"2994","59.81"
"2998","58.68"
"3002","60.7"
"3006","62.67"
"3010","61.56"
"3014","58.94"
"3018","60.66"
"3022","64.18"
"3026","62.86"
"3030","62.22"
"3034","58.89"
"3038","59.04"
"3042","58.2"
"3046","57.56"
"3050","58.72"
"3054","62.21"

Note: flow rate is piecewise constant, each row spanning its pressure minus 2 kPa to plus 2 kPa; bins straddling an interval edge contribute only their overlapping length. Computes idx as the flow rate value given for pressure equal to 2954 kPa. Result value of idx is 57.3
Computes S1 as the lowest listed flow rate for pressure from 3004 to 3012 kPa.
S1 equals 61.56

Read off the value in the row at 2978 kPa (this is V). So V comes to 61.88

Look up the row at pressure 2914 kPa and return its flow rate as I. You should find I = 62.91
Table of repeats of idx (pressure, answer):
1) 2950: 57.39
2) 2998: 58.68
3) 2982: 59.09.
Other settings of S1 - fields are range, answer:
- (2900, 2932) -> 56.54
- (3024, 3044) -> 58.2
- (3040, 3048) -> 57.56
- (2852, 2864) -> 58.18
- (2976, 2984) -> 59.09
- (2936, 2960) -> 56.43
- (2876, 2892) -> 25.54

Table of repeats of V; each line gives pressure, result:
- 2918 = 60.75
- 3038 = 59.04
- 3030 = 62.22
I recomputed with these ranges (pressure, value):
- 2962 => 59.98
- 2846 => 60.04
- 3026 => 62.86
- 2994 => 59.81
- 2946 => 56.43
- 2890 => 47.41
